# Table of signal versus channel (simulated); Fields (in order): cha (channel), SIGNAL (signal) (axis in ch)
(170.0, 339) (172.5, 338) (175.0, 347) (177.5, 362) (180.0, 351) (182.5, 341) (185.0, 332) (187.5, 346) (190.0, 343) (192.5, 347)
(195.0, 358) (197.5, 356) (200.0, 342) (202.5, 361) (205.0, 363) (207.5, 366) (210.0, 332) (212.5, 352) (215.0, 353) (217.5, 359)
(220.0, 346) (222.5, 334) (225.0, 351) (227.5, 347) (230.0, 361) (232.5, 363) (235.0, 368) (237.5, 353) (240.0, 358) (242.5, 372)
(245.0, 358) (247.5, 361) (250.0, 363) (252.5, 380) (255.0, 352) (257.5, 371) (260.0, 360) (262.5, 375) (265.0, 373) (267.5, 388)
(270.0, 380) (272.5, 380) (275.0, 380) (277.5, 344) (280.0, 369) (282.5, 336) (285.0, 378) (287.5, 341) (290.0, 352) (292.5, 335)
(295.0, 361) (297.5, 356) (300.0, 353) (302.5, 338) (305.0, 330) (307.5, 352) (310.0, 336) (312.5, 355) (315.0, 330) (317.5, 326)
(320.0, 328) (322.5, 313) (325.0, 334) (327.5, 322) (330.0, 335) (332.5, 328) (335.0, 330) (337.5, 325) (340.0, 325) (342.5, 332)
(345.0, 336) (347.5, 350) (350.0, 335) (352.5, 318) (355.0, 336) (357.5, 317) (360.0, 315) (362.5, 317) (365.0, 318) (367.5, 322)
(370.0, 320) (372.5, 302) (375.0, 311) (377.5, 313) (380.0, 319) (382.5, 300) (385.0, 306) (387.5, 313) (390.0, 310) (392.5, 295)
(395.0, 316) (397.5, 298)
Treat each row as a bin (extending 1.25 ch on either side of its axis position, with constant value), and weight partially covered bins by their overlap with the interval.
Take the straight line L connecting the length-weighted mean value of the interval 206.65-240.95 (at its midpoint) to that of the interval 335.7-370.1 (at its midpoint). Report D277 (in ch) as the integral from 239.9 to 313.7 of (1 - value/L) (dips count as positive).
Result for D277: -3.8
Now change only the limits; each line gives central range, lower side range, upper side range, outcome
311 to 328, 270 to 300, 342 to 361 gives 0.7 ch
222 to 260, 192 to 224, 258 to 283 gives 0.1 ch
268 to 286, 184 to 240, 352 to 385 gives -1.6 ch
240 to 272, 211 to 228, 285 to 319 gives -2.1 ch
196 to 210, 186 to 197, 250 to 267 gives -0.1 ch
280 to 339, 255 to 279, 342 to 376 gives 1.6 ch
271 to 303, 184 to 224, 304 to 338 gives -1.8 ch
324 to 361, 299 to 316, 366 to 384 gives -0.3 ch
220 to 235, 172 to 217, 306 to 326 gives -0.3 ch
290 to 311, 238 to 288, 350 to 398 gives 0.2 ch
